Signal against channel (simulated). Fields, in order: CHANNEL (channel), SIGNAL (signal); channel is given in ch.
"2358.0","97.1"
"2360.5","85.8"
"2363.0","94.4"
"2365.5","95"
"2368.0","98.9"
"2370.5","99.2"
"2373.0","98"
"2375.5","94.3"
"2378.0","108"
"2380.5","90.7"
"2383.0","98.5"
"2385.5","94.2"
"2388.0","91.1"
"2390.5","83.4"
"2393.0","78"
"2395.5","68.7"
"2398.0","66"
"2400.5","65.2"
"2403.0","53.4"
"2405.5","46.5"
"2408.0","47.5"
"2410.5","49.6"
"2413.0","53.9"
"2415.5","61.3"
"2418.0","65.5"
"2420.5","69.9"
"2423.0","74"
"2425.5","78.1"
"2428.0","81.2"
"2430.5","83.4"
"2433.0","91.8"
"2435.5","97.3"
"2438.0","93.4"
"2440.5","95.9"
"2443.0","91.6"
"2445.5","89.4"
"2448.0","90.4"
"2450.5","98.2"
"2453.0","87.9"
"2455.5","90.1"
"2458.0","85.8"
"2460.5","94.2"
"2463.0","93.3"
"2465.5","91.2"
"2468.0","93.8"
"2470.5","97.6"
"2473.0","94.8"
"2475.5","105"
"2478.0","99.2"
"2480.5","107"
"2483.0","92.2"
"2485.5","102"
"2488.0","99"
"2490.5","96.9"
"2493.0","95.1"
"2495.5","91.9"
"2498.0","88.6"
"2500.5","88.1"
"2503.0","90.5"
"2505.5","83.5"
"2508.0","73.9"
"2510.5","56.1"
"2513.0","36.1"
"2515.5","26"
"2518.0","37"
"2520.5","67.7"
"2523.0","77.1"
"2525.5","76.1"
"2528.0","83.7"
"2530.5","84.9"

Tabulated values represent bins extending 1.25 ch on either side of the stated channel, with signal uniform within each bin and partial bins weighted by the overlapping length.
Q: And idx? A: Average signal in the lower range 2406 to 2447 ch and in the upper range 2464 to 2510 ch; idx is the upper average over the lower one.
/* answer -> 1.23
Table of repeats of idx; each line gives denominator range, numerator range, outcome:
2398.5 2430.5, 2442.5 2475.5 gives 1.47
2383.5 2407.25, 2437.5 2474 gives 1.28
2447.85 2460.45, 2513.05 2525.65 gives 0.58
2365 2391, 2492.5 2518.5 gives 0.73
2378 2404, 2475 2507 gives 1.18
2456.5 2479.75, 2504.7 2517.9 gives 0.55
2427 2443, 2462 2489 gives 1.08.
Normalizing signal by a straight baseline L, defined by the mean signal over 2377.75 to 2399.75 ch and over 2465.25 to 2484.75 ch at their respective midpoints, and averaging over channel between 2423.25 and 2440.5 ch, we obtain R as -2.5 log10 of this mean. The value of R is 0.05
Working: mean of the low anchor 85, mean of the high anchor 98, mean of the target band 87.4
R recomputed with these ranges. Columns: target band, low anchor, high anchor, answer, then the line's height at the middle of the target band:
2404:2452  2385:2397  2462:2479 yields 0.16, 88.7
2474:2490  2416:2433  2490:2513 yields -0.24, 80.4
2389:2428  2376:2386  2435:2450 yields 0.42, 95.7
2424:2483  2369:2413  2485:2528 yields -0.21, 76.5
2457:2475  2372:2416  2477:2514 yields -0.12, 83.5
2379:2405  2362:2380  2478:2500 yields 0.24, 97.7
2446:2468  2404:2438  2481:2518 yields -0.23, 74.2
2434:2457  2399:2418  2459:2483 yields -0.17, 79.8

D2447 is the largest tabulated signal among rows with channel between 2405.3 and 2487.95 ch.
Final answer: 107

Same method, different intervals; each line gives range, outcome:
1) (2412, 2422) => 69.9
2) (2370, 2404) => 108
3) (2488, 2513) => 99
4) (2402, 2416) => 61.3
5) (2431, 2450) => 97.3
